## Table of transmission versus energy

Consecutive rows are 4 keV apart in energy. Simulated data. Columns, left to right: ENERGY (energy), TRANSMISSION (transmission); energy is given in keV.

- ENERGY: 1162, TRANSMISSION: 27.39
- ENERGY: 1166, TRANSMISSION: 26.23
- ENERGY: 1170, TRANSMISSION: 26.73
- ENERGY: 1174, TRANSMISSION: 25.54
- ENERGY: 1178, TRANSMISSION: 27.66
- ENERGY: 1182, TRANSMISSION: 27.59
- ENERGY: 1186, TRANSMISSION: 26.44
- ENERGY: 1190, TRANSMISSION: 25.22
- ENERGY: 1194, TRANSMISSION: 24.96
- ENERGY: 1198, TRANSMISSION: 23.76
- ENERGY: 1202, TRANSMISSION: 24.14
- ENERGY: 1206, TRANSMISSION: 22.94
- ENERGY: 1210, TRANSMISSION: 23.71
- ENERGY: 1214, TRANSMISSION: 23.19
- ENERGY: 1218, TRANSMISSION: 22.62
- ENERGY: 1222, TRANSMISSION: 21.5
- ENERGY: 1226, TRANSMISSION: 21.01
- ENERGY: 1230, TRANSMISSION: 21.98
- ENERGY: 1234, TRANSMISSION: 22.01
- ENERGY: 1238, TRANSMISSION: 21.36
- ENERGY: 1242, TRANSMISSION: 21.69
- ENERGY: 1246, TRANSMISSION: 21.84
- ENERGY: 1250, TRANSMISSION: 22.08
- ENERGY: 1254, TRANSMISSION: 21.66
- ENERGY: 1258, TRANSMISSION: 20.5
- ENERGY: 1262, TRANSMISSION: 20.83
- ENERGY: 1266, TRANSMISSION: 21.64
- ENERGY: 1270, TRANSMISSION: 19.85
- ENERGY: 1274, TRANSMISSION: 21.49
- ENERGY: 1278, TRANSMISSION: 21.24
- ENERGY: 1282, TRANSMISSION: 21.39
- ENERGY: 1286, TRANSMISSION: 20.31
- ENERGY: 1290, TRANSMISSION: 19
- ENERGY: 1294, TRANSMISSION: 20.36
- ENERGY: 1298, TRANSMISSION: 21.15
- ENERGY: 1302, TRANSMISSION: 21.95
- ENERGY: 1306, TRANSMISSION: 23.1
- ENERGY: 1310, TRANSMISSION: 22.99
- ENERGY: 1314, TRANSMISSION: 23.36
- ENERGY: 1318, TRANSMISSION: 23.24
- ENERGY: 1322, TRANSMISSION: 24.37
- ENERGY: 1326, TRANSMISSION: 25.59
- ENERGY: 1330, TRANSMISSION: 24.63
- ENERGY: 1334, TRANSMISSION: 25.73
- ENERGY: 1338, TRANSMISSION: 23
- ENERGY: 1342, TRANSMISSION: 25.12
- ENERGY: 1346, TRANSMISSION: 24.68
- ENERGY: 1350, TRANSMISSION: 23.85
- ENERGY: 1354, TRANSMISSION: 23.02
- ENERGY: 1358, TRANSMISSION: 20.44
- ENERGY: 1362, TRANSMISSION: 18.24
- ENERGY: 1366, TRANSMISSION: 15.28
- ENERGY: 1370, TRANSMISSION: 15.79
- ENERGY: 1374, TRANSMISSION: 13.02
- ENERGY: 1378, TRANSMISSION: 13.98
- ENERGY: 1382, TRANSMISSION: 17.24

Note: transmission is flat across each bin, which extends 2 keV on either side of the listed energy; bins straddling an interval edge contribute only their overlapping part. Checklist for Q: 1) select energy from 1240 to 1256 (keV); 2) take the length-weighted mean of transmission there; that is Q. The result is 21.8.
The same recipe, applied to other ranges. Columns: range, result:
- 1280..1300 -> 20.4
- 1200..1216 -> 23.5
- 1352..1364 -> 20.6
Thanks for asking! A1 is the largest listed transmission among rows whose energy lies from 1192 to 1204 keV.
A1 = 24.96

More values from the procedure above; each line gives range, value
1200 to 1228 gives 24.14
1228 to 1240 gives 22.01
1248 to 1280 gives 22.08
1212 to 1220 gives 23.19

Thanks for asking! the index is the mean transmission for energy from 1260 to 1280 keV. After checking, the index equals 21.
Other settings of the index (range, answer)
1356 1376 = 16.6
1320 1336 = 25.1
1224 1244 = 21.6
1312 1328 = 24.1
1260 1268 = 21.2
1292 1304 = 21.2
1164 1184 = 26.8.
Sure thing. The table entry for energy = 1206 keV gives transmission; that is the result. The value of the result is 22.94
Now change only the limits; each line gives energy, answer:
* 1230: 21.98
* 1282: 21.39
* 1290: 19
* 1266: 21.64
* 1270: 19.85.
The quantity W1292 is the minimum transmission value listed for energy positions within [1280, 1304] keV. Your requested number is 19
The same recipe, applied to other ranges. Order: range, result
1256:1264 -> 20.5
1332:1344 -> 23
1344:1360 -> 20.44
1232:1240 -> 21.36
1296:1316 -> 21.15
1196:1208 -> 22.94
